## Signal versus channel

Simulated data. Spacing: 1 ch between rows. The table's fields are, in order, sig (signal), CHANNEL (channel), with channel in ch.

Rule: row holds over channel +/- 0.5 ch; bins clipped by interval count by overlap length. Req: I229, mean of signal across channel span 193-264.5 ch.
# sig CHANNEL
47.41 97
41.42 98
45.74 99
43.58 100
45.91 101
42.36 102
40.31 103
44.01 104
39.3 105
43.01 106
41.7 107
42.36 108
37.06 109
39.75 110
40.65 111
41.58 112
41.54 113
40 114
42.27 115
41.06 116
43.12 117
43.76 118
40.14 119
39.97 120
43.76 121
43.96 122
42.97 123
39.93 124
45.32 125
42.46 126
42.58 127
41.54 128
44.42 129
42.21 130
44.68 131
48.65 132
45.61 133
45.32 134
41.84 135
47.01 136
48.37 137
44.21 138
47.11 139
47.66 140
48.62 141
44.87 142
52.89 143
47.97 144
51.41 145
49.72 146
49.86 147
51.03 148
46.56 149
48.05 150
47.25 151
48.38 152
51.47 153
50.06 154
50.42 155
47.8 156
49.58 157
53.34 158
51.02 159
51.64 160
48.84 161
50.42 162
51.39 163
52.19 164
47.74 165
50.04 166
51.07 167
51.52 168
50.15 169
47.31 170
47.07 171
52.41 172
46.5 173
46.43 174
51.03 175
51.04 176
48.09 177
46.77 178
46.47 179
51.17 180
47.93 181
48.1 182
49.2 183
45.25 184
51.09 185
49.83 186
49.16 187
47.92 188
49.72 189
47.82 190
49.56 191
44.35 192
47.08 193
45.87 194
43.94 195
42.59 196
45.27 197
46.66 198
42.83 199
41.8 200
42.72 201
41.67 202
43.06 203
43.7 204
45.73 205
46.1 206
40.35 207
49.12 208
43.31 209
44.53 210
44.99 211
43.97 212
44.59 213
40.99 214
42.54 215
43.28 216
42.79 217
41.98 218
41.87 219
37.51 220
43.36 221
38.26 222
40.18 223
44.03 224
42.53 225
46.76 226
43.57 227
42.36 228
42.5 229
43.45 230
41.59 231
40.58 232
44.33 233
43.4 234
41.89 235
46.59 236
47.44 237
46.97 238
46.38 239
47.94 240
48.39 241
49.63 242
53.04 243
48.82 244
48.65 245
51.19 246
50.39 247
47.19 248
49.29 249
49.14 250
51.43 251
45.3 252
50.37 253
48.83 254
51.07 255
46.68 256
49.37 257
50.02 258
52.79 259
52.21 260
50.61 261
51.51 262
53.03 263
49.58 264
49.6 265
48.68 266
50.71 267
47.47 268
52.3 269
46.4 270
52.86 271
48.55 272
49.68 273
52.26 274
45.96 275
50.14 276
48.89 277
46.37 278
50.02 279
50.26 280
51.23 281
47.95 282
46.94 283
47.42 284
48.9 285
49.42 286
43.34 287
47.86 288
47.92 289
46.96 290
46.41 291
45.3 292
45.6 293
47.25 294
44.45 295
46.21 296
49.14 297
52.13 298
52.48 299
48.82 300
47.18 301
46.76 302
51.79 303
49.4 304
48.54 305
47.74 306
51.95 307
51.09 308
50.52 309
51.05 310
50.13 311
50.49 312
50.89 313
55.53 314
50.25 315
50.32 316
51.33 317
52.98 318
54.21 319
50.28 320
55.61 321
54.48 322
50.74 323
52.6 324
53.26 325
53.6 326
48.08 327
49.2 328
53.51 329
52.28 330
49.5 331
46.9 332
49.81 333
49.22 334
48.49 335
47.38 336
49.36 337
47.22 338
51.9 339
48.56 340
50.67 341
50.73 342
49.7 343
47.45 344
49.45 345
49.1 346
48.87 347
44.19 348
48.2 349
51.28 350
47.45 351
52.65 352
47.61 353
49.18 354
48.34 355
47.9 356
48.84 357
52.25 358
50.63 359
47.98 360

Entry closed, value 45.7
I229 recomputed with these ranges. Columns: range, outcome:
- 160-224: 46.2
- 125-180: 48.2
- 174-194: 48.4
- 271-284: 49.1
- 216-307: 47.5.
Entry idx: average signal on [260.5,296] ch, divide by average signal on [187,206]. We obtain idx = 1.07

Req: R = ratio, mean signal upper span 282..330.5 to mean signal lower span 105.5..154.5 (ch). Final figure 1.11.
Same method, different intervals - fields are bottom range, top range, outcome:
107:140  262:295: 1.13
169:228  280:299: 1.05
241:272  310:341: 1.02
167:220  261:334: 1.08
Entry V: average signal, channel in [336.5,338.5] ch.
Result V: 48.3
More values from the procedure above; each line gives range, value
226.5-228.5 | 43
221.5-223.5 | 39.2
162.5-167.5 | 50.5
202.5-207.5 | 43.8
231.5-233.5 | 42.5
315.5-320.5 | 51.8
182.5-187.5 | 48.9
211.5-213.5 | 44.3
